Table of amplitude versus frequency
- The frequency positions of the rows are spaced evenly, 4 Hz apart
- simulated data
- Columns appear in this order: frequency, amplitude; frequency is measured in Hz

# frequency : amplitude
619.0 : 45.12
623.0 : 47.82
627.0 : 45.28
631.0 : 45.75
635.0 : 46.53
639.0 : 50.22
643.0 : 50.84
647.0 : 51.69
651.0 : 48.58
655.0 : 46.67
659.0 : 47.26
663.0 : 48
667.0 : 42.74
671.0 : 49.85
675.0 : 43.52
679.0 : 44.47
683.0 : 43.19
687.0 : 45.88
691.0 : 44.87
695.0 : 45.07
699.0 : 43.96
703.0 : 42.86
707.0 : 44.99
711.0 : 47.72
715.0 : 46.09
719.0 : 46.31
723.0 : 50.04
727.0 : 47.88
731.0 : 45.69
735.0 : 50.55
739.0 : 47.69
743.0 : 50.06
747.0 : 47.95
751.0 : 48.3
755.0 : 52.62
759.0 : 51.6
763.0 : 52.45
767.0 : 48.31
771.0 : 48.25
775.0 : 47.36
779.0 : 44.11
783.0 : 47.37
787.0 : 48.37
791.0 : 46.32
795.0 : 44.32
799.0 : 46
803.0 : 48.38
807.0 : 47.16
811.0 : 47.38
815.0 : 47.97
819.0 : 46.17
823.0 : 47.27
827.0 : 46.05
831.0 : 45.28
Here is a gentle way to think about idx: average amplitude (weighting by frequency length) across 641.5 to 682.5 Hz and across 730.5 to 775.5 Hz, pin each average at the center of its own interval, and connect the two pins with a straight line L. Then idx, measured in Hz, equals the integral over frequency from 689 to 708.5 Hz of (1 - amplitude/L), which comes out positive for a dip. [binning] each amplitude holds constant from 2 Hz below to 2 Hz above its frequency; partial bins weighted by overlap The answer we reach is 1.5 Hz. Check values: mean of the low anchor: 47.2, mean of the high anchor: 49.4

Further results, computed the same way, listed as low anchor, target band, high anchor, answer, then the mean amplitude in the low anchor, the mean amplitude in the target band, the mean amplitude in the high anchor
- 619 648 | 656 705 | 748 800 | 2.9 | 48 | 45.2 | 48.1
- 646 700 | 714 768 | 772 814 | -3.0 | 46.1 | 49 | 46.7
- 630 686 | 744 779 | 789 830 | -1.9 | 47.1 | 49.3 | 46.7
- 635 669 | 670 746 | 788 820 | 2.1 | 48.1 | 46.3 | 46.8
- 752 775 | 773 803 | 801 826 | 1.5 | 50.3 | 46.4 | 47.3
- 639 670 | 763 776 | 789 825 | -0.4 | 48.2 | 48.7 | 46.8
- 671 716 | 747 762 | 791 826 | -1.5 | 45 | 50.6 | 46.8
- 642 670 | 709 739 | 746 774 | 0.9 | 47.9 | 47.8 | 49.9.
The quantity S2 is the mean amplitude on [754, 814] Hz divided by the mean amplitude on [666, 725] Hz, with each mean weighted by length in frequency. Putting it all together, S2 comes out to 1.05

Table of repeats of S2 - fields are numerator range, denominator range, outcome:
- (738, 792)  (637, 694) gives 1.04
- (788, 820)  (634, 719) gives 1.01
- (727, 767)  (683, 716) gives 1.10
